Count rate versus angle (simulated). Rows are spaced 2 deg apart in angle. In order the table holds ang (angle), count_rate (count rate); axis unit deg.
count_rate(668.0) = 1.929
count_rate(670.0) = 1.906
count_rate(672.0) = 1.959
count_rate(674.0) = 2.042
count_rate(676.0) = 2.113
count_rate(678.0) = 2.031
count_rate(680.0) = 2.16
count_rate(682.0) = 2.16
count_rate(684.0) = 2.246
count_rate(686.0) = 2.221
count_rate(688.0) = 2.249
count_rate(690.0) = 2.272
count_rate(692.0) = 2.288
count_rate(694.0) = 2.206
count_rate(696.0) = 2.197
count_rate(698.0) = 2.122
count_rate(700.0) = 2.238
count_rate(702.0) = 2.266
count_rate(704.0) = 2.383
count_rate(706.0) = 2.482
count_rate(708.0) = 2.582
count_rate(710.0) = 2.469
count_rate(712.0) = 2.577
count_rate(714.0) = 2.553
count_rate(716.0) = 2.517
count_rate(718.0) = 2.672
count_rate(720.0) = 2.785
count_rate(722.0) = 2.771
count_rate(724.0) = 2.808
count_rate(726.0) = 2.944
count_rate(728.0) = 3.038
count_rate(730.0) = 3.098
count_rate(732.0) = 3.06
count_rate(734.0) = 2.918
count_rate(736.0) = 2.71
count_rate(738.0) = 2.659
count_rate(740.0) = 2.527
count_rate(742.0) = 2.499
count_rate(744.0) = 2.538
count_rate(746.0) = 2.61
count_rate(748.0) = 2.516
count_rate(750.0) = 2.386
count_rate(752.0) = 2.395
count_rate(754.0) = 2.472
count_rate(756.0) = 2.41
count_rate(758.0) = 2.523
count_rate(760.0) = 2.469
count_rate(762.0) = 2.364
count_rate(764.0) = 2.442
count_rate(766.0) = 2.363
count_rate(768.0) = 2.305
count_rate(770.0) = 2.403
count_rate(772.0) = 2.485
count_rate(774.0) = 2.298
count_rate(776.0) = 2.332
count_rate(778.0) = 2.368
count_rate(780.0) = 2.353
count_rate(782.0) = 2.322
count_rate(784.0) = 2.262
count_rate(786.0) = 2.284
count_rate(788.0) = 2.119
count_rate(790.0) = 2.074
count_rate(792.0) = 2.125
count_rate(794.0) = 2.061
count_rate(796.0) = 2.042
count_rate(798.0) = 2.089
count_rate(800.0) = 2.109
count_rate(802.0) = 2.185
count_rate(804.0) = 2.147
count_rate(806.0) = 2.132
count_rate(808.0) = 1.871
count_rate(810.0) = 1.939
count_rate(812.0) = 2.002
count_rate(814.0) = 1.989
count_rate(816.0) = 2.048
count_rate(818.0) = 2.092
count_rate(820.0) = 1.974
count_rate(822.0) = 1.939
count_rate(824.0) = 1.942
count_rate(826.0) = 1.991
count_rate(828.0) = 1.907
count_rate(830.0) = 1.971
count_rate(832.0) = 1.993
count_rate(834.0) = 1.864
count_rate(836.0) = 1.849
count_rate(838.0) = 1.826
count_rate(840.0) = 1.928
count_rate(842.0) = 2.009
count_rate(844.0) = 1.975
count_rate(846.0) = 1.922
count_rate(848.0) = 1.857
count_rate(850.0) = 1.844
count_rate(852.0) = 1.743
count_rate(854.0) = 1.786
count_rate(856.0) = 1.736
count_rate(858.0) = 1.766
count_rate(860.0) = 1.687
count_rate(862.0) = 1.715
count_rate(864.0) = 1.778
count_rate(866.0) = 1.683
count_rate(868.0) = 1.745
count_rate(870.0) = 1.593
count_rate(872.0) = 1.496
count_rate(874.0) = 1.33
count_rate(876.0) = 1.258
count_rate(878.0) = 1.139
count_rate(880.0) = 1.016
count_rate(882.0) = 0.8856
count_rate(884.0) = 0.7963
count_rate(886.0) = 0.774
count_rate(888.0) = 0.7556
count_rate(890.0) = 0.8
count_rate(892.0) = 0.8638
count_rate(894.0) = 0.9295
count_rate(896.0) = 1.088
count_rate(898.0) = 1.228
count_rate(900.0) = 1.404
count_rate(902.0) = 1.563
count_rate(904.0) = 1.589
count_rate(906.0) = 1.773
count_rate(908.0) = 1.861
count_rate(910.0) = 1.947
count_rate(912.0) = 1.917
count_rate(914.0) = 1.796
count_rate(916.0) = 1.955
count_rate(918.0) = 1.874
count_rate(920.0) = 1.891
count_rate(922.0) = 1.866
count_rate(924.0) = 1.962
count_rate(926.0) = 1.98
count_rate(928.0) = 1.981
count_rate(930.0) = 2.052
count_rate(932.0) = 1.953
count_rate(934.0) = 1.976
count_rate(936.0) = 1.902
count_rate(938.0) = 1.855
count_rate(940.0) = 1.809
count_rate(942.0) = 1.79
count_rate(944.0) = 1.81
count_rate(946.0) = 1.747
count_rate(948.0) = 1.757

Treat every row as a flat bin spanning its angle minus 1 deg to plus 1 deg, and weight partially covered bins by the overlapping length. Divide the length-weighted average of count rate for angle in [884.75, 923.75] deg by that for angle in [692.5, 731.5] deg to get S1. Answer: 0.6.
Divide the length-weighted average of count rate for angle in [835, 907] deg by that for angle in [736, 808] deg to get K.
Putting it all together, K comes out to 0.6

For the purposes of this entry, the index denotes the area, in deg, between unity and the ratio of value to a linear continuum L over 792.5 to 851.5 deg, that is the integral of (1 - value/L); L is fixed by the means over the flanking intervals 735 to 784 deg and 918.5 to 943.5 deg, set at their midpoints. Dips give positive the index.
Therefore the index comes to 7.1 deg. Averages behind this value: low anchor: 2.44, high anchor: 1.92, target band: 1.98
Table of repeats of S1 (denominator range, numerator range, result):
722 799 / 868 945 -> 0.62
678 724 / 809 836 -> 0.83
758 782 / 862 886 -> 0.56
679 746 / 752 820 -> 0.88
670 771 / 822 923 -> 0.65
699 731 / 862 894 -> 0.46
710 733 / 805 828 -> 0.71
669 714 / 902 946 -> 0.84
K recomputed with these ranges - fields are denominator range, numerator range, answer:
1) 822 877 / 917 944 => 1.07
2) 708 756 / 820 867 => 0.70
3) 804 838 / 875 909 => 0.59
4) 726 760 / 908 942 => 0.72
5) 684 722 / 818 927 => 0.68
